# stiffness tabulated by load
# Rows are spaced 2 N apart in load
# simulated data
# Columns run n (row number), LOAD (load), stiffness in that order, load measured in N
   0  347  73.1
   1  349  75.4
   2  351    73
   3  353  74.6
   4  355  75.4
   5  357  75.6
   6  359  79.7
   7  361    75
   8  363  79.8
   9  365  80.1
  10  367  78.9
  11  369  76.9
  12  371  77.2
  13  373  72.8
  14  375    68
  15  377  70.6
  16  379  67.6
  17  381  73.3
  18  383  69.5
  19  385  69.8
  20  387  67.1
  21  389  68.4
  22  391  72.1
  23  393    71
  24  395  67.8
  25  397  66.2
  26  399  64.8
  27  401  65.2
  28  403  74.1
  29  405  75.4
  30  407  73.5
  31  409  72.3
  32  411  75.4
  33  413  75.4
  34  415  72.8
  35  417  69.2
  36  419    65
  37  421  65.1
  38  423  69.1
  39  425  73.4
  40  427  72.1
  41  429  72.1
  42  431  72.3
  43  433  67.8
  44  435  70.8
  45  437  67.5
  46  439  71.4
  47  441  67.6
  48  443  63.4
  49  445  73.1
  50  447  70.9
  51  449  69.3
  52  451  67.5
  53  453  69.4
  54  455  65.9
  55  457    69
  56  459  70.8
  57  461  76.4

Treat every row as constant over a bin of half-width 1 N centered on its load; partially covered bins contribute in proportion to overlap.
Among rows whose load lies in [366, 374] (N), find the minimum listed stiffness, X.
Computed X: 72.8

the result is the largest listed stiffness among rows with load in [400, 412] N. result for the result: 75.4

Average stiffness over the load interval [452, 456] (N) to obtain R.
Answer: 67.7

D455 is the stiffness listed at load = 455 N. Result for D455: 65.9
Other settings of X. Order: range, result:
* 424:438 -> 67.5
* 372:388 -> 67.1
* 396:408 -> 64.8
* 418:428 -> 65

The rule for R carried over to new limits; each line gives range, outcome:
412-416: 74.1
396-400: 65.5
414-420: 69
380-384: 71.4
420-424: 67.1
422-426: 71.2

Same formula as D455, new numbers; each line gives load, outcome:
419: 65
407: 73.5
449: 69.3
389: 68.4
